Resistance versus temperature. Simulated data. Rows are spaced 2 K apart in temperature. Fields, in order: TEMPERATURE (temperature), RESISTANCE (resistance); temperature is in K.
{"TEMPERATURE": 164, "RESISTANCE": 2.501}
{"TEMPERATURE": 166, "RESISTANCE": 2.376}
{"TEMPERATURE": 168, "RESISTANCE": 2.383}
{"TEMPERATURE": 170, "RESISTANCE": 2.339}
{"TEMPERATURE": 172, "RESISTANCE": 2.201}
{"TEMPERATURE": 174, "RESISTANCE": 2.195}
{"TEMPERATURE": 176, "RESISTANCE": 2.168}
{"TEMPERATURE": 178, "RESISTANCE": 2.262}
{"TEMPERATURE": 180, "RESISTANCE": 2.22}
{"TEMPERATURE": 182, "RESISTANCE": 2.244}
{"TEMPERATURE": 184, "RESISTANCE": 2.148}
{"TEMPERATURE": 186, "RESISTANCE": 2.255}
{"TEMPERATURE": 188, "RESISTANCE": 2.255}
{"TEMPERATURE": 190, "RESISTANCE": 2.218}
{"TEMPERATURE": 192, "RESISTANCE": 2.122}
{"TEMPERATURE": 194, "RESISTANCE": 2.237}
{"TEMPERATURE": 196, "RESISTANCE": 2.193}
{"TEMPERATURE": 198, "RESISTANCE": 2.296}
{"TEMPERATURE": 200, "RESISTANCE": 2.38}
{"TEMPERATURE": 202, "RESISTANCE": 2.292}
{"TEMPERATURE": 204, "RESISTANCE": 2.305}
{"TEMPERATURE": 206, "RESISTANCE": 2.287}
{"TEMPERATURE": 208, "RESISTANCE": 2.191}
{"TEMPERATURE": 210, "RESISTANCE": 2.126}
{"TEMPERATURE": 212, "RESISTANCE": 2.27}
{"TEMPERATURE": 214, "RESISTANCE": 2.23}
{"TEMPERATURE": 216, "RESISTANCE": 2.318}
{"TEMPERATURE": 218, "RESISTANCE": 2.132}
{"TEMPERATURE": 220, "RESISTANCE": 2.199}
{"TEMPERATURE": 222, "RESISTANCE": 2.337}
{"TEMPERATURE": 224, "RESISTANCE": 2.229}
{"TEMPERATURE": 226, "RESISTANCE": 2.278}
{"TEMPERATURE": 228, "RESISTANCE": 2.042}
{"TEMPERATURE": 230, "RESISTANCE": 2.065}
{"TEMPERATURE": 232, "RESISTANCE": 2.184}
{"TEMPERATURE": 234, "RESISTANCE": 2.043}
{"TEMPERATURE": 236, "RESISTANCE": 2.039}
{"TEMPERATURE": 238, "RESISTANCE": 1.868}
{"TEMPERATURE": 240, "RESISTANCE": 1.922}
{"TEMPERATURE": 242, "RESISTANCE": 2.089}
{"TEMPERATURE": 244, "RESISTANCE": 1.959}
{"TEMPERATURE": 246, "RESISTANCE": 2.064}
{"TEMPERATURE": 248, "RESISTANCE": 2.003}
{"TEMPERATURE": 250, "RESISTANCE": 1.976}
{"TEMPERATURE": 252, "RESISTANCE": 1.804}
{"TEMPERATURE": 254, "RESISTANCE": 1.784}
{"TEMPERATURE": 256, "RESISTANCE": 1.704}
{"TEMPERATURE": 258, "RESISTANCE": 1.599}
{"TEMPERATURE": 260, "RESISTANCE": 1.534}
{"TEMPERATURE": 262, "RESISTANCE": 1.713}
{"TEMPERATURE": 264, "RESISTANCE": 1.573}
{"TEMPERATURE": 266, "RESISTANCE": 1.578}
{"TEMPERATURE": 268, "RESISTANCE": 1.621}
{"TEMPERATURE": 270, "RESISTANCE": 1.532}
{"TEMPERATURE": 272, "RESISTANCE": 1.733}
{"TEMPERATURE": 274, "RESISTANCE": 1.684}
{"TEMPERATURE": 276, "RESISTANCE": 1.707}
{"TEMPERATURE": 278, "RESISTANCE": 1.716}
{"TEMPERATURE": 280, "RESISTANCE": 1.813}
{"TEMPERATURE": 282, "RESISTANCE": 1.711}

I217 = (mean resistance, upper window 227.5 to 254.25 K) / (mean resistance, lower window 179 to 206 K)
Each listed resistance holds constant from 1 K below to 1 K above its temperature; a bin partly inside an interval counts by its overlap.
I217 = 0.89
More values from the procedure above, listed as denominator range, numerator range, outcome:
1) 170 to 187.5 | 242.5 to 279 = 0.78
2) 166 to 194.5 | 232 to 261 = 0.85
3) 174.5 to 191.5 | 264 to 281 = 0.75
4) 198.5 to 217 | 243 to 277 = 0.77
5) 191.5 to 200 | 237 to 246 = 0.88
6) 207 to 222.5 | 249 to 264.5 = 0.77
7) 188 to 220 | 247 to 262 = 0.79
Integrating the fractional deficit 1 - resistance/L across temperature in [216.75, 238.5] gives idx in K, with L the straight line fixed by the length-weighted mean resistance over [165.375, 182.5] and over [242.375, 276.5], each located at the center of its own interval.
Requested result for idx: -2.2 K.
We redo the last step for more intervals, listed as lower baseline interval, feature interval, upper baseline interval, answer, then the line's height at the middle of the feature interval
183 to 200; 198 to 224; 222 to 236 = -0.85 K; 2.18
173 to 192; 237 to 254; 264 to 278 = -1.35 K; 1.81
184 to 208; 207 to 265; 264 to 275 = -2.90 K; 1.91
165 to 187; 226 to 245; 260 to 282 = -1.54 K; 1.88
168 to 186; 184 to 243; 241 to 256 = -2.93 K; 2.08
